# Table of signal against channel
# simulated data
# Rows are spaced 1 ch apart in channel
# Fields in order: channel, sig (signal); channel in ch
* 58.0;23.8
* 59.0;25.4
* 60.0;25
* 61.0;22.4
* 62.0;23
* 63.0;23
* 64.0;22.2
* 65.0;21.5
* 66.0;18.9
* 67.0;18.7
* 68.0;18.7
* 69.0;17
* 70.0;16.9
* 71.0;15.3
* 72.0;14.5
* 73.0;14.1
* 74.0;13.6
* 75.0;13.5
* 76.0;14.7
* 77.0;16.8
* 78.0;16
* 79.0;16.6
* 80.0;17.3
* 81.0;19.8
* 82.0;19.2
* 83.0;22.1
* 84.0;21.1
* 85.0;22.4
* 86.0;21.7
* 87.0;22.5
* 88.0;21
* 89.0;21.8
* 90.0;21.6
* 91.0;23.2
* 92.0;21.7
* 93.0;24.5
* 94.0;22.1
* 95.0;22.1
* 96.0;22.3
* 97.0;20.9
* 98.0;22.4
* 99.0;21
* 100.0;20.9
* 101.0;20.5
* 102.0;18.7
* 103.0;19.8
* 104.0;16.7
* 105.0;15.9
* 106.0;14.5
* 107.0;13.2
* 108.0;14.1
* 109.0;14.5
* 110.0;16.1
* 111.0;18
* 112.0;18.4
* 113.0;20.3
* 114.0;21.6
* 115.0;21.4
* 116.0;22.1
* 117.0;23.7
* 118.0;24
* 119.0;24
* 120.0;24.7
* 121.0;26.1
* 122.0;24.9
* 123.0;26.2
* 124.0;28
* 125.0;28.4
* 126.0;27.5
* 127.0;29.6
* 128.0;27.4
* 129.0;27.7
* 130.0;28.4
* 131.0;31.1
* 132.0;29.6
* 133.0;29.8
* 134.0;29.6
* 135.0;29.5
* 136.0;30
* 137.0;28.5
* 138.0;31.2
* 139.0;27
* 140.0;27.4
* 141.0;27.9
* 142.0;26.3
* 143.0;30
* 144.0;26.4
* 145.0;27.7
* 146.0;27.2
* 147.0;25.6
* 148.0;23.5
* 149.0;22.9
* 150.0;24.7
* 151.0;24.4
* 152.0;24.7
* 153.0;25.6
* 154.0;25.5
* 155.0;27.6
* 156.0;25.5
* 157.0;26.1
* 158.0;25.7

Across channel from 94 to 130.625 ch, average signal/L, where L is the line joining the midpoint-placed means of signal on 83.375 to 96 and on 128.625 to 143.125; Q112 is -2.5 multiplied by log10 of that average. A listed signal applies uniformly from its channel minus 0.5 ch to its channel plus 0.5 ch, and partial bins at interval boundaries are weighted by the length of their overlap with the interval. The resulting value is 0.17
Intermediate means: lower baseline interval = 22.1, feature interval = 21.9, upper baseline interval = 28.9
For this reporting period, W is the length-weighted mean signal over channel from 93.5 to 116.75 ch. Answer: 19.1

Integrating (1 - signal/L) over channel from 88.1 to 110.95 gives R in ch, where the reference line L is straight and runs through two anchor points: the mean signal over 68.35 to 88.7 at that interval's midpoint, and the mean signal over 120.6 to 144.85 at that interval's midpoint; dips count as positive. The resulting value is 2.3 ch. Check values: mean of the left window 17.9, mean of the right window 28.3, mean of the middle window 19.5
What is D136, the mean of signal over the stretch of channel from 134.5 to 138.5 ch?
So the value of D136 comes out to 29.8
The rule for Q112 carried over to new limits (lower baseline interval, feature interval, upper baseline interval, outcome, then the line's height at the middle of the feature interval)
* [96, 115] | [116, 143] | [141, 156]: -0.217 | 22.6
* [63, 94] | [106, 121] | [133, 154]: 0.186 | 23.4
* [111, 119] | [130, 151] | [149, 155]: -0.162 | 23.9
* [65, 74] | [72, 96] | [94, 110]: -0.108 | 17.6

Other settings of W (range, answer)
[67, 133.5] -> 21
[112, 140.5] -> 26.6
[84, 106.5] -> 20.8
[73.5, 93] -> 19.4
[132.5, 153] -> 27.2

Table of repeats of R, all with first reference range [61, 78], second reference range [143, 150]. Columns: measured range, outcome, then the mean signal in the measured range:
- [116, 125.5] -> -0.92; 25.4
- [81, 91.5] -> -1.12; 21.6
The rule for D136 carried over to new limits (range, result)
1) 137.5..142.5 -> 28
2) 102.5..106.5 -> 16.7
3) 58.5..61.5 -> 24.3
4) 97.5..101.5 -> 21.2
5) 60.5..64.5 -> 22.6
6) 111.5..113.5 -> 19.4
